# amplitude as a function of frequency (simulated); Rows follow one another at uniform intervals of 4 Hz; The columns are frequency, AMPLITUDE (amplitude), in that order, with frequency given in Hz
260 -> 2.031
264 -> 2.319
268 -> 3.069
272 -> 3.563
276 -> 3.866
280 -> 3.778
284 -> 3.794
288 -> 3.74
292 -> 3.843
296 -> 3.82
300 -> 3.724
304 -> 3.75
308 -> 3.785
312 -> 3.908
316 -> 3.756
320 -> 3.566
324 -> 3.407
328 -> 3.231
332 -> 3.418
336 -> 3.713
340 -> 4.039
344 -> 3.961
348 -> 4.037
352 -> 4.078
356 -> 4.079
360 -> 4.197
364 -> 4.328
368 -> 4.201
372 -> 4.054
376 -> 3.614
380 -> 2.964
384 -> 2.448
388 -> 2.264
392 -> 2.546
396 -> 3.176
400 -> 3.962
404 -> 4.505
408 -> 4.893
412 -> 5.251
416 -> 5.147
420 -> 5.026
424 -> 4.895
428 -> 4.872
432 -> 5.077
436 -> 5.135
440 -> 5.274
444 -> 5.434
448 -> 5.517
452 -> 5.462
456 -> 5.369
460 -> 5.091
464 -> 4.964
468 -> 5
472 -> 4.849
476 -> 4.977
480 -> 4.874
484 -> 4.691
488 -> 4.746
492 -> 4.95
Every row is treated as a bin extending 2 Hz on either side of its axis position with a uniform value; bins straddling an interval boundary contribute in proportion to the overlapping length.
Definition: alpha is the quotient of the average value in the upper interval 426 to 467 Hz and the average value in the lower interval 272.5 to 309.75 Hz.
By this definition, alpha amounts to 1.38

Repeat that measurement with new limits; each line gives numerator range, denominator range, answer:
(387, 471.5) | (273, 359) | 1.25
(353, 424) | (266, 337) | 1.08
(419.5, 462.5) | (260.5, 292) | 1.53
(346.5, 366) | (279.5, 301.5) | 1.10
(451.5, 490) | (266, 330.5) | 1.36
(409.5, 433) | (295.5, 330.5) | 1.38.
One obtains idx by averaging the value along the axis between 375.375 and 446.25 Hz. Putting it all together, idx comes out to 4.27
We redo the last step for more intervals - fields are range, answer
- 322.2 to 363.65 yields 3.84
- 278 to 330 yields 3.7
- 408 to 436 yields 5.04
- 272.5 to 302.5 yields 3.78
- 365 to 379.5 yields 3.88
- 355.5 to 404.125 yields 3.51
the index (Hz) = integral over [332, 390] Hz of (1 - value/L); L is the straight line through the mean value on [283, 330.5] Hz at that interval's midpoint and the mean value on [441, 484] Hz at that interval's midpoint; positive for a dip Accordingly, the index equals 6.52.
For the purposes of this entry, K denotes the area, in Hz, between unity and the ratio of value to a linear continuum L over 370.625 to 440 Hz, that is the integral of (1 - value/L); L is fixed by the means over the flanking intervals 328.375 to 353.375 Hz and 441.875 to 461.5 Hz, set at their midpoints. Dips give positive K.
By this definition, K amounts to 9.1 Hz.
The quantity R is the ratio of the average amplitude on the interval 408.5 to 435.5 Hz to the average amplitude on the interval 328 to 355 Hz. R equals 1.3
